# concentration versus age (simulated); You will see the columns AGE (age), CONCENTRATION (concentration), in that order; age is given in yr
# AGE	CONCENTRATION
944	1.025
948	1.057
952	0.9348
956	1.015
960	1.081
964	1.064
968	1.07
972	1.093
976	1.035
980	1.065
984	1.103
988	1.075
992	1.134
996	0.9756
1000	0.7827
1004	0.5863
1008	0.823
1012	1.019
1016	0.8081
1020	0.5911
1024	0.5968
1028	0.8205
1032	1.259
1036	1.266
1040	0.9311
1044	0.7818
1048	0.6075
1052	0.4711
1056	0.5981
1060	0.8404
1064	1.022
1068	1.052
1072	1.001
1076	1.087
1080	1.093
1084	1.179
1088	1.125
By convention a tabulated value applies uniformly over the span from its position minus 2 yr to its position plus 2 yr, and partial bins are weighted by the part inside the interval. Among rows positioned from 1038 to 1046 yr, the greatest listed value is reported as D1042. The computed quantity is 0.9311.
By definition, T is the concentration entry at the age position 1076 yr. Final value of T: 1.087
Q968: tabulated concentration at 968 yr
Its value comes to 1.07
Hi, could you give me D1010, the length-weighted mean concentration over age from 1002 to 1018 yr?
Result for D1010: 0.809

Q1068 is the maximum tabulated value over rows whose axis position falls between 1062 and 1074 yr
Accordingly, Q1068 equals 1.052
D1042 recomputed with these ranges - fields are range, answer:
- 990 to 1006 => 1.134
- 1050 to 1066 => 1.022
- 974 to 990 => 1.103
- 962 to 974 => 1.093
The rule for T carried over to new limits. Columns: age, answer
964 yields 1.064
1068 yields 1.052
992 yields 1.134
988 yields 1.075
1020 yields 0.5911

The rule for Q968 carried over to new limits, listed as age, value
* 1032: 1.259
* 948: 1.057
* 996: 0.9756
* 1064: 1.022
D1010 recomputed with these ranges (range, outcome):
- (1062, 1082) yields 1.05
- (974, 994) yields 1.08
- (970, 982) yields 1.06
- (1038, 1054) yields 0.698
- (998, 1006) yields 0.684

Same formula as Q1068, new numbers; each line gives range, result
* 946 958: 1.057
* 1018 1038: 1.266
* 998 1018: 1.019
